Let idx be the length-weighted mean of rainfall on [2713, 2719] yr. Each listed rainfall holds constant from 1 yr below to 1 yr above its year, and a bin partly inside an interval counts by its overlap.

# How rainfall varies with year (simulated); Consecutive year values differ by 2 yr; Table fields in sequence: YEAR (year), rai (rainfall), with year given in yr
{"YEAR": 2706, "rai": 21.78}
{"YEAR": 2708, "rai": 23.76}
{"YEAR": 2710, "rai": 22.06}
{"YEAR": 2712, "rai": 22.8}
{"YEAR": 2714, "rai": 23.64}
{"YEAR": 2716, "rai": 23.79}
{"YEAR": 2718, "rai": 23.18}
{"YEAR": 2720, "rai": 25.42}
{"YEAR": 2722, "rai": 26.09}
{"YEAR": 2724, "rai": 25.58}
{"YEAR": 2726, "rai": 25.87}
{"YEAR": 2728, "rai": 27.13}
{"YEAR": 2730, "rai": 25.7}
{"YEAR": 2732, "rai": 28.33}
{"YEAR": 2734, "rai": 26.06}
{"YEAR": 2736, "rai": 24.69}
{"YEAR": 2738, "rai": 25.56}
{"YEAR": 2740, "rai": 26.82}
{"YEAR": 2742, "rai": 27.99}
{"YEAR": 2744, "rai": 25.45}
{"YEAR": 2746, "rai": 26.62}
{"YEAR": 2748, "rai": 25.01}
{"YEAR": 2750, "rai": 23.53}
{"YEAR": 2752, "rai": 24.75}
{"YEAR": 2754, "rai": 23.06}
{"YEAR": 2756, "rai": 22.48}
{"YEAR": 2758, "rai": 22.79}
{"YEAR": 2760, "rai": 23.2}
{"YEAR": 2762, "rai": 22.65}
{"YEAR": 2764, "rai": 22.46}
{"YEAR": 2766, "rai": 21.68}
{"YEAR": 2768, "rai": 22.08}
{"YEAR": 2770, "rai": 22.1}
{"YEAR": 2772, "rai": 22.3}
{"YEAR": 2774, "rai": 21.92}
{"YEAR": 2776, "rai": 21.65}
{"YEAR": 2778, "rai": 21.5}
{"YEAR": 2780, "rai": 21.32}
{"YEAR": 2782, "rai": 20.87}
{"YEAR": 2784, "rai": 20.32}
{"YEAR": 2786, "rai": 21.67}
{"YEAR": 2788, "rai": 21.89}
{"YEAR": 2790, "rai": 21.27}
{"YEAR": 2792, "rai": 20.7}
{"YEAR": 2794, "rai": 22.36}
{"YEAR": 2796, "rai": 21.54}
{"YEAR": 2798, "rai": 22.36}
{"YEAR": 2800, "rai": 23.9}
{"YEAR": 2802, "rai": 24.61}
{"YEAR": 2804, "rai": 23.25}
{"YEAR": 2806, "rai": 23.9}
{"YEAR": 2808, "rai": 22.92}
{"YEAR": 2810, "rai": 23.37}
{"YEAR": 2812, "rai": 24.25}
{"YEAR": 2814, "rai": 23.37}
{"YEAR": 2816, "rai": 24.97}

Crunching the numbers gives 23.5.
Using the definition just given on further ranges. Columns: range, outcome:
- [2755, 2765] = 22.7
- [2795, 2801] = 22.6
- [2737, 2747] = 26.5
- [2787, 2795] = 21.6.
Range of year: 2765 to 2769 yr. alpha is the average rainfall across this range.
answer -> 21.9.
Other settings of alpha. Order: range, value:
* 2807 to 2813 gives 23.5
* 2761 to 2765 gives 22.6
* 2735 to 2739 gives 25.1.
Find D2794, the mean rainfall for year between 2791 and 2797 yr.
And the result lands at 21.5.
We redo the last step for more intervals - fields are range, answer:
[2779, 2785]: 20.8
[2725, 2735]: 26.6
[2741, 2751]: 25.7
